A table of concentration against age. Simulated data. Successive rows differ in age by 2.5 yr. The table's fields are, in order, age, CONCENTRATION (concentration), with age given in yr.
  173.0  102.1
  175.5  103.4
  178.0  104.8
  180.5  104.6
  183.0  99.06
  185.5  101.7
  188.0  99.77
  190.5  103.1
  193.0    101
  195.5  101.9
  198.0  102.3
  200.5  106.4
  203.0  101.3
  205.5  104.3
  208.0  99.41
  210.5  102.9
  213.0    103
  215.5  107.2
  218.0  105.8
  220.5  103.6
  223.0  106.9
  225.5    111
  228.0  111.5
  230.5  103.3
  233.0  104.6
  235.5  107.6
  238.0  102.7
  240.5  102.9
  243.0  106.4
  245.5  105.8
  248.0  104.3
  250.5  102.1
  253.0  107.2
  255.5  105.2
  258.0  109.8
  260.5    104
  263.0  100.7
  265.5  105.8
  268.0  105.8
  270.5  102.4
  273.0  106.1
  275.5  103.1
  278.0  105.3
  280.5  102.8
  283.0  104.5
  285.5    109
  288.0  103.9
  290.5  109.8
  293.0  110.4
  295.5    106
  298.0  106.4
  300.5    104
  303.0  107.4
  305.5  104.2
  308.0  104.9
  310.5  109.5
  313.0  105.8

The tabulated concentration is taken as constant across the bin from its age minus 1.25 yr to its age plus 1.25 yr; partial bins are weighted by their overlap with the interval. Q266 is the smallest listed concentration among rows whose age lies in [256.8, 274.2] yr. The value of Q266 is 100.7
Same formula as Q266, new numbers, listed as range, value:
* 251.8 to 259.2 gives 105.2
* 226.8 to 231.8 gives 103.3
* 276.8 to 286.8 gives 102.8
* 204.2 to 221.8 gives 99.41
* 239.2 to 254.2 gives 102.1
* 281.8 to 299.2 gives 103.9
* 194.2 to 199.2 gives 101.9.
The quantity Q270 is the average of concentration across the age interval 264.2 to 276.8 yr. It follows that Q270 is 105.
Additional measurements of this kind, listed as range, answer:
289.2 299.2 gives 108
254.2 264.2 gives 105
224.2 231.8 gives 109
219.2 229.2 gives 108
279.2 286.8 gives 105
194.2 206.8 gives 103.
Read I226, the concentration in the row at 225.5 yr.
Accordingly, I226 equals 111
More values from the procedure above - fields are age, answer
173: 102.1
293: 110.4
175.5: 103.4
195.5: 101.9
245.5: 105.8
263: 100.7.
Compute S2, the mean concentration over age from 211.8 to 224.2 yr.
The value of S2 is 105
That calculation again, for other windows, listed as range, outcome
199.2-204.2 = 104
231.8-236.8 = 106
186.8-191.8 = 101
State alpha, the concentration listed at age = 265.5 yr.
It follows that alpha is 105.8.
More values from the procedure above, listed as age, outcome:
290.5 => 109.8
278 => 105.3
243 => 106.4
